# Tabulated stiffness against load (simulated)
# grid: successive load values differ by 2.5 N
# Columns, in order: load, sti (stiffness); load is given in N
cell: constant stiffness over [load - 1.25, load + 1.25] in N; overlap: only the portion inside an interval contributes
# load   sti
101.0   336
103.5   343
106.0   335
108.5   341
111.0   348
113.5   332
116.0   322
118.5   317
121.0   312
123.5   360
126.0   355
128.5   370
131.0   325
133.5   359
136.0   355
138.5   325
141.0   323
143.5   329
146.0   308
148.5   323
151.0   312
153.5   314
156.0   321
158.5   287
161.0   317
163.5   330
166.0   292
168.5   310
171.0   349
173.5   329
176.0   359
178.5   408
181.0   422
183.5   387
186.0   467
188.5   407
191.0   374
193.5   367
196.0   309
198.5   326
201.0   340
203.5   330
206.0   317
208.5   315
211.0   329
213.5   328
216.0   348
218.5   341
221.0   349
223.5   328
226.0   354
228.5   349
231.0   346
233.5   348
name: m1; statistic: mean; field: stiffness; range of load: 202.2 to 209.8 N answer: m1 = 321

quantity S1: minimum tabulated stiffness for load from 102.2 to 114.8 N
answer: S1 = 332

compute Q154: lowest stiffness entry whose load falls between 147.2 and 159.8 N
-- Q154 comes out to 287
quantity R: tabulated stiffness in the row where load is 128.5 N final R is 370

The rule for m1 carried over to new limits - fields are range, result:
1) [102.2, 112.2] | 342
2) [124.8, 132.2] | 350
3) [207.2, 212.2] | 322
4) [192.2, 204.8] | 334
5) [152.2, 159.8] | 307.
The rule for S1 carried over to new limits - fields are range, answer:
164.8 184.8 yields 292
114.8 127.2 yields 312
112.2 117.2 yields 322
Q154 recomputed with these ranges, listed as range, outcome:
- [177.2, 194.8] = 367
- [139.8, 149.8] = 308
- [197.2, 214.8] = 315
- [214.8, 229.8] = 328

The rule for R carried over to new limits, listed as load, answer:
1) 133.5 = 359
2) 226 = 354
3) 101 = 336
